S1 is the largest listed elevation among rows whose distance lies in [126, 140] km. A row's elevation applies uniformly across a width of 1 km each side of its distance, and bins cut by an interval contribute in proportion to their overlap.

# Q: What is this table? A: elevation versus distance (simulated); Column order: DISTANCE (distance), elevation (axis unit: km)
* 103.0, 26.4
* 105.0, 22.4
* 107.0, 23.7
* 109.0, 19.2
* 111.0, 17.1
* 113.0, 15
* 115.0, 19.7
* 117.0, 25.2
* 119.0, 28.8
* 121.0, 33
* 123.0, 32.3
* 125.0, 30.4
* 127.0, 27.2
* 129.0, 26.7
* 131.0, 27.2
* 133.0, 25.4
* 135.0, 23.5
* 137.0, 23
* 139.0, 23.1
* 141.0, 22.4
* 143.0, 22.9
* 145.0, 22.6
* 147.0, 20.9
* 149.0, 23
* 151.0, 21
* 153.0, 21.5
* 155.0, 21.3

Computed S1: 27.2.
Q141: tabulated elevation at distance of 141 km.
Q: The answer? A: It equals 22.4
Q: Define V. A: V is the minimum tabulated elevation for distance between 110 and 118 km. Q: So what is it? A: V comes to 15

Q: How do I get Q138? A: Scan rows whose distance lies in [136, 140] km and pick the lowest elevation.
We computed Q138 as 23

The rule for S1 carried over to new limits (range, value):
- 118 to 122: 33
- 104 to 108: 23.7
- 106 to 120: 28.8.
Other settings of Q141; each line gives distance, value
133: 25.4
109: 19.2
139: 23.1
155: 21.3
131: 27.2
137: 23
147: 20.9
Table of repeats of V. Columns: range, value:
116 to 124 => 25.2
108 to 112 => 17.1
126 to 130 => 26.7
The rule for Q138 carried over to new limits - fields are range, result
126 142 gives 22.4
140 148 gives 20.9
